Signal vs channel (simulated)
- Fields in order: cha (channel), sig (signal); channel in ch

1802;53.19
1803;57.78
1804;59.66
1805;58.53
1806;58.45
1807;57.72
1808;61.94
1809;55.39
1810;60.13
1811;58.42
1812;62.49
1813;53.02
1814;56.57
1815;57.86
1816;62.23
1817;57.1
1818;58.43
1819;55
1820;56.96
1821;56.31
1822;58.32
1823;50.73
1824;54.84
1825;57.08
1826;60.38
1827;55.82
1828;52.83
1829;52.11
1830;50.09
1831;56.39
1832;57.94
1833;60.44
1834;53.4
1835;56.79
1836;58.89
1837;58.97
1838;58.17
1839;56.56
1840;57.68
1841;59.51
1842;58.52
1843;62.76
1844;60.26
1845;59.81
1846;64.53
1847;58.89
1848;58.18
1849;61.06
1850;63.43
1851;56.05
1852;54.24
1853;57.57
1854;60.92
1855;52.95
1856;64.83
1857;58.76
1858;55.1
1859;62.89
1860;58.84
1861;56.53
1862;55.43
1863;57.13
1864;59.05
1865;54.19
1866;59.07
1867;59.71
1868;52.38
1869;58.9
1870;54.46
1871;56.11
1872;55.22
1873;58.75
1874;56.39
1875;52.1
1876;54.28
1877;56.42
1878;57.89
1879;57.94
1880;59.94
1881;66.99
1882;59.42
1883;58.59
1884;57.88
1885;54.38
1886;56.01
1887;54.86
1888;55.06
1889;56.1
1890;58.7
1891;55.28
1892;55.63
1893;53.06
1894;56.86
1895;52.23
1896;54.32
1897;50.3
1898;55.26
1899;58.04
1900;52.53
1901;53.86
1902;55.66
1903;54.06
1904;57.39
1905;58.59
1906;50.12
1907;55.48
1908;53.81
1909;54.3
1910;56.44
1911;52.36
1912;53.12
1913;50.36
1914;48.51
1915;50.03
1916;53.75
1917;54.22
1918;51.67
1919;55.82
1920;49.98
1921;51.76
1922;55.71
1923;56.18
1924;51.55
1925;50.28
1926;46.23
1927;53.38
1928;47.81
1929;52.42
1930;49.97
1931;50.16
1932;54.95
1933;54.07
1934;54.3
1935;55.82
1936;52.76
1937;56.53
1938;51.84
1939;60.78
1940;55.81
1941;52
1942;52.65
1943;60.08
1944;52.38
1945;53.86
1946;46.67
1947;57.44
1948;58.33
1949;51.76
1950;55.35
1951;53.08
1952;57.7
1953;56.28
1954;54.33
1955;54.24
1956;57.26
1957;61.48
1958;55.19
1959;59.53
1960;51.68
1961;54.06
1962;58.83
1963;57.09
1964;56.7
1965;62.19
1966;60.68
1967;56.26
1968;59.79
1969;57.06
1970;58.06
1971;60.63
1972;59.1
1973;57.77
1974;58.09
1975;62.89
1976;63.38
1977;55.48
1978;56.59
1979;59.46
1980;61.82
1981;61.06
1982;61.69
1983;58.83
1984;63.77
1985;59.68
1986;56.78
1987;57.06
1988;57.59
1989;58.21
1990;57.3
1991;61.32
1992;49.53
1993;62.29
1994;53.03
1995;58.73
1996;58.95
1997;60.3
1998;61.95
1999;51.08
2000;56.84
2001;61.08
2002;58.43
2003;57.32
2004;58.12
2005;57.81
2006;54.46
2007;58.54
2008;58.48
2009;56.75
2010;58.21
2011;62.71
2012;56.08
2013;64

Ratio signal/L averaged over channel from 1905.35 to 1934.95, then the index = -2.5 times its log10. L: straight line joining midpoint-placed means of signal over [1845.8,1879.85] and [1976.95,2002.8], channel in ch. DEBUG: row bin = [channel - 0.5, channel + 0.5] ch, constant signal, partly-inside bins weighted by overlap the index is 0.11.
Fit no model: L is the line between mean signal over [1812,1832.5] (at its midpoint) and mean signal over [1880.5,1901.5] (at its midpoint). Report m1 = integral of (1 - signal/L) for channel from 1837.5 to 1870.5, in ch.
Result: -1.4 ch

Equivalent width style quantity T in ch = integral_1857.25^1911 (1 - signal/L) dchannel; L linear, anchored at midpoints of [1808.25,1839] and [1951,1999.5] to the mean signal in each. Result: 1.1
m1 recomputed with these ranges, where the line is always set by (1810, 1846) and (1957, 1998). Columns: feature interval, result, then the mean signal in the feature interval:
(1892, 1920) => 2.04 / 53.7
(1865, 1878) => 0.35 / 56.1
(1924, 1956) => 2.51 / 53.7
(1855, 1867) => -0.12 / 58.2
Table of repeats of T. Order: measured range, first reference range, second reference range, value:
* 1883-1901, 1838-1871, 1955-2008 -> 0.99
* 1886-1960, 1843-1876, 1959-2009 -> 5.14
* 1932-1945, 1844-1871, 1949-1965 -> 0.40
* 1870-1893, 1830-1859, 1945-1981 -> 0.53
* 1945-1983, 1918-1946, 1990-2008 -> -1.51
